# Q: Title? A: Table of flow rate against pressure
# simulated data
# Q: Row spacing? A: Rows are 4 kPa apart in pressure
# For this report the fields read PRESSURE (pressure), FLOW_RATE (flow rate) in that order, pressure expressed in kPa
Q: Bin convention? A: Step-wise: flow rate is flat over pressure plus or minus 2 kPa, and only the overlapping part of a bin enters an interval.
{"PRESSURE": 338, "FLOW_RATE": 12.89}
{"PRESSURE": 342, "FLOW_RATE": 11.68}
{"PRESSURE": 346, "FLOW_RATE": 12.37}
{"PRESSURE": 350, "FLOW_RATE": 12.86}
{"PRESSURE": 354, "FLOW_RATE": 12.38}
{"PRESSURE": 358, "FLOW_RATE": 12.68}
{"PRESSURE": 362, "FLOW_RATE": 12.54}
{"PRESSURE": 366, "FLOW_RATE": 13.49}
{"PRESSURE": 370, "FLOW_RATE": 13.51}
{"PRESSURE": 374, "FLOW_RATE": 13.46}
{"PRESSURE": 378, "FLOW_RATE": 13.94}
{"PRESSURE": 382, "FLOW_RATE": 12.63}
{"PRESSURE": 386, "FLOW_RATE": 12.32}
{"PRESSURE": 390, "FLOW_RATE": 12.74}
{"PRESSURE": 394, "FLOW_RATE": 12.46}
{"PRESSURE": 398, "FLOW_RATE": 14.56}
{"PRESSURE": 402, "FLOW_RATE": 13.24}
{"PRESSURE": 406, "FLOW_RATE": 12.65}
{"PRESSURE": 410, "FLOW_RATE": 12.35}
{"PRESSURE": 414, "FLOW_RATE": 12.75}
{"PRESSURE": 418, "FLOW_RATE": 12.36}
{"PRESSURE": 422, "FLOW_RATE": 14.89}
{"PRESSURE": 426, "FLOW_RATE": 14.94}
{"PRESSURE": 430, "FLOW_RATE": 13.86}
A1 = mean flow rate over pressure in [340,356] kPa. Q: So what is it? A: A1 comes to 12.3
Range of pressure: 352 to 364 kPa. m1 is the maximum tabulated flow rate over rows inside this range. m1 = 12.68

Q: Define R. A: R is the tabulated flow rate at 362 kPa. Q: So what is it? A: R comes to 12.54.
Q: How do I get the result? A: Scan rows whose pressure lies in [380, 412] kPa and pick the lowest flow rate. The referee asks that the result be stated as 12.32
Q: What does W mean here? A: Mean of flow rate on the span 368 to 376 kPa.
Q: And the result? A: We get 13.5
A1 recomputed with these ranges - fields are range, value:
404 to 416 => 12.6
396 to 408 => 13.5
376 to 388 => 13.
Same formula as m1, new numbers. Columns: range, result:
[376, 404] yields 14.56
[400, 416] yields 13.24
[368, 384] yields 13.94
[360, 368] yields 13.49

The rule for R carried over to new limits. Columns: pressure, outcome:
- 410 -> 12.35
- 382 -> 12.63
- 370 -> 13.51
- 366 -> 13.49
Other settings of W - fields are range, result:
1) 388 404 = 13.3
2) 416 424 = 13.6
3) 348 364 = 12.6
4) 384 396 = 12.5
